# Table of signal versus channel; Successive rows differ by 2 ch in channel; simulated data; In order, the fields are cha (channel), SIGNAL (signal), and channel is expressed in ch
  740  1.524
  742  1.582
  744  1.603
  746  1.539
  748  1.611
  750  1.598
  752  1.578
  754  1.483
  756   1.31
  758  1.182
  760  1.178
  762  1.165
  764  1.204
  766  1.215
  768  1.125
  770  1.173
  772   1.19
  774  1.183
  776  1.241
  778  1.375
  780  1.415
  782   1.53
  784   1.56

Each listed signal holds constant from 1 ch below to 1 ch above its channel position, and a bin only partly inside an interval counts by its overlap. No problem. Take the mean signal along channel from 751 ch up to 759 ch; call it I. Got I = 1.39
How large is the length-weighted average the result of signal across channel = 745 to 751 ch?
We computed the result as 1.58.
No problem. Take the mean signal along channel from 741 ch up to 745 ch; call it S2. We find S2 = 1.59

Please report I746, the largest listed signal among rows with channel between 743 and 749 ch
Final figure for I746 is 1.611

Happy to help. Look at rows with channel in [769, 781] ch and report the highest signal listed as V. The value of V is 1.415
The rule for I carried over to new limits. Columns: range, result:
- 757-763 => 1.18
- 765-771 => 1.17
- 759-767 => 1.19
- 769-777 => 1.2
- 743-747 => 1.57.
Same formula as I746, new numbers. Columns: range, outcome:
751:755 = 1.578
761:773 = 1.215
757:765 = 1.204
